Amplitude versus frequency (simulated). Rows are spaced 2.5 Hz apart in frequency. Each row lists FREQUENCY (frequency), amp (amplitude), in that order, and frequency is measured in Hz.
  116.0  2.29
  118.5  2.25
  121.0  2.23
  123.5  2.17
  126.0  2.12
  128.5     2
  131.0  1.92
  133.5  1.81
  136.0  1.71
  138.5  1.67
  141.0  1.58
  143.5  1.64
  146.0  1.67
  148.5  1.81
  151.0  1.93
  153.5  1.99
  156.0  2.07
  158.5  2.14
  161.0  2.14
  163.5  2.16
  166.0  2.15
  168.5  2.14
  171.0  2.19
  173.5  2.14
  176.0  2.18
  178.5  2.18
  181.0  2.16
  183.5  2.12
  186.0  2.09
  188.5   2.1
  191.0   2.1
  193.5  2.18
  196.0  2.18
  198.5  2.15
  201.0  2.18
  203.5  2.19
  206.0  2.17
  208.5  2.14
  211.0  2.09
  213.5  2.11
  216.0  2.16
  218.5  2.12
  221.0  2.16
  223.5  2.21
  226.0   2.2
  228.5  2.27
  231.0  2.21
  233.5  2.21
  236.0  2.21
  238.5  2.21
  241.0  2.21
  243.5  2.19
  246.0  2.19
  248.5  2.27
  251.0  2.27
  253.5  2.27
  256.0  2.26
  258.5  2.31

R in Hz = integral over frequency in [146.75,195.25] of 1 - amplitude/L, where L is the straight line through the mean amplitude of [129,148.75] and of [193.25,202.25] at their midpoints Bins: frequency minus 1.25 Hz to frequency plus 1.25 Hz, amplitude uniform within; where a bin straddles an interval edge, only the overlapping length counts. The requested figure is -3.2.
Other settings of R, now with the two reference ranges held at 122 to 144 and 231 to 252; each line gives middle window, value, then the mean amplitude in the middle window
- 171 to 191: -1.2 Hz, 2.14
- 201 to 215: -0.2 Hz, 2.14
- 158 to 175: -1.6 Hz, 2.15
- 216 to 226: -0.1 Hz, 2.17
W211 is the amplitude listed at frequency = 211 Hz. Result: 2.09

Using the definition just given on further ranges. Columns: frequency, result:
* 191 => 2.1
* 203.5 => 2.19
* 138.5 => 1.67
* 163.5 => 2.16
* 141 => 1.58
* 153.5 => 1.99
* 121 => 2.23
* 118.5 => 2.25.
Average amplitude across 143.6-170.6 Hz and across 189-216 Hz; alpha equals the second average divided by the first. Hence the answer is 1.1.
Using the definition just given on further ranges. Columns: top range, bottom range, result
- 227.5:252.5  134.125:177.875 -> 1.13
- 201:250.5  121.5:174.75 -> 1.11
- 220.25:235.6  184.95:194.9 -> 1.04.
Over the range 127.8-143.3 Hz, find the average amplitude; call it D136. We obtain 1.76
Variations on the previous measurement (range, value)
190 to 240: 2.17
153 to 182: 2.14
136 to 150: 1.68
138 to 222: 2.07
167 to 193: 2.14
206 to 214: 2.12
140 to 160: 1.86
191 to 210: 2.16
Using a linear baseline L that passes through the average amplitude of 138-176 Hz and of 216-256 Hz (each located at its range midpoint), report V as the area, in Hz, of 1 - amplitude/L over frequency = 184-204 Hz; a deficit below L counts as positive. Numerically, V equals -0.5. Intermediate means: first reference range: 1.97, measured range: 2.14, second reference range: 2.21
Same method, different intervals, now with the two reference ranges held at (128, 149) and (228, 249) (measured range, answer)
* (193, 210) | -1.1 Hz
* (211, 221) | -0.1 Hz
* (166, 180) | -1.9 Hz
